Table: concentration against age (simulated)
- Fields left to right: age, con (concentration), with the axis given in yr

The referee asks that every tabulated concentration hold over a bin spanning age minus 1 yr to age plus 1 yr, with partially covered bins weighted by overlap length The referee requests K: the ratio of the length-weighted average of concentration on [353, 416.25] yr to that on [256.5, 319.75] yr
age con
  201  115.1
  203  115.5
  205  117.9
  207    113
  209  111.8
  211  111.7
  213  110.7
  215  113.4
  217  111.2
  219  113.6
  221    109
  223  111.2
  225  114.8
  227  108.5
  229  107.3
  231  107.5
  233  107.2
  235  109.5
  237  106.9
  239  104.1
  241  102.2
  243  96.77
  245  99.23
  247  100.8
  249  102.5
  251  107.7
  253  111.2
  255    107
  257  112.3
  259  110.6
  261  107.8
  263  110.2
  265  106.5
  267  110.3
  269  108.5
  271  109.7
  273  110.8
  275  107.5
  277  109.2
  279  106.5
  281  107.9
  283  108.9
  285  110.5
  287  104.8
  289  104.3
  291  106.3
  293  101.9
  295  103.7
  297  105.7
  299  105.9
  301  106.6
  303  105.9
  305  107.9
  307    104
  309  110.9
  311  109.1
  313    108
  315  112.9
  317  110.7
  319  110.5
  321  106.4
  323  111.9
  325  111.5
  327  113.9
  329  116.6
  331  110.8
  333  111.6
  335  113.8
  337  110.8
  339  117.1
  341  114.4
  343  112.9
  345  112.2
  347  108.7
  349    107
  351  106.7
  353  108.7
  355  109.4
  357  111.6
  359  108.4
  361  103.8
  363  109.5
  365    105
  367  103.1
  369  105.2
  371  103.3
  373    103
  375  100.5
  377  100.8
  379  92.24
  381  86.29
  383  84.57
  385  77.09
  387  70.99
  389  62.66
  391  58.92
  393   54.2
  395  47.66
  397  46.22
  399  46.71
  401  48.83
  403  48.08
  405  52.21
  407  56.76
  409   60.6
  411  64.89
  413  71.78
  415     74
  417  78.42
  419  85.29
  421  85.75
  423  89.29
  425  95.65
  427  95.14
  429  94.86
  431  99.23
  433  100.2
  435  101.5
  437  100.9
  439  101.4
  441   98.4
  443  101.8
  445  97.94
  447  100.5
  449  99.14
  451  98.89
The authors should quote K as 0.74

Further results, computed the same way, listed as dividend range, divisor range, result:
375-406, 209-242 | 0.61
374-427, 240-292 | 0.67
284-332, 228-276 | 1.01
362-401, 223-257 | 0.76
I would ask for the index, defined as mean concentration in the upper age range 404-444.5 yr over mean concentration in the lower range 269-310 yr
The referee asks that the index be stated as 0.80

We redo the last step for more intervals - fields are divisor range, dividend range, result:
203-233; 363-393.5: 0.79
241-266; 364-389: 0.88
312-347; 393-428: 0.60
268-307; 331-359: 1.04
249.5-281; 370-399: 0.70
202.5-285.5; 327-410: 0.83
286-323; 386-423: 0.58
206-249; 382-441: 0.69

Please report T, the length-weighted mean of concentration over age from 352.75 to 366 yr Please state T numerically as 108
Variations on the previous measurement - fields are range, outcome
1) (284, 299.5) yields 105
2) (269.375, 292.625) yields 108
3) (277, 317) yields 107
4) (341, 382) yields 105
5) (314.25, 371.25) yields 110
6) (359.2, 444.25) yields 82.8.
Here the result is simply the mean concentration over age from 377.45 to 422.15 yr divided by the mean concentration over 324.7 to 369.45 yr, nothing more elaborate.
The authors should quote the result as 0.60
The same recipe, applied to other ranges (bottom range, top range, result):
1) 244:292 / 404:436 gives 0.76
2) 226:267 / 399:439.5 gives 0.74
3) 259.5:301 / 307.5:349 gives 1.04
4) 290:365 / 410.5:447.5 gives 0.84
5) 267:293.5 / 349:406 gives 0.79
